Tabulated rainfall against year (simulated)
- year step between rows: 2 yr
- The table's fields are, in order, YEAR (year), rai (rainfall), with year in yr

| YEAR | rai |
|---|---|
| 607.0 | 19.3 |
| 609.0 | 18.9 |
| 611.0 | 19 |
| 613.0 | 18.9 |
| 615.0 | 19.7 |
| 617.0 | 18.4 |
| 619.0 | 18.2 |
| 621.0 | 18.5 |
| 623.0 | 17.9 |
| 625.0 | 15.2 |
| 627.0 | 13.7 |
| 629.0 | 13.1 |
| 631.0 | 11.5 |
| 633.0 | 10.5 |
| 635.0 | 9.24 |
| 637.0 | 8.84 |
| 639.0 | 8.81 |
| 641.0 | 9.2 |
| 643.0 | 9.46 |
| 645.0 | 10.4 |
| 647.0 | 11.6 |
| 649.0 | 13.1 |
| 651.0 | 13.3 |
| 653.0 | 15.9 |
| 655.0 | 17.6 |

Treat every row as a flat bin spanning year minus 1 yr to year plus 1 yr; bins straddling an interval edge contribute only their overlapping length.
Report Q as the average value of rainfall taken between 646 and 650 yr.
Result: 12.3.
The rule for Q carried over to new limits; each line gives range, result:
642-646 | 9.93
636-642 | 8.95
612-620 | 18.8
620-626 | 17.2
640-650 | 10.8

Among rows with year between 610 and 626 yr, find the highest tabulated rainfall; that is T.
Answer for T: 19.7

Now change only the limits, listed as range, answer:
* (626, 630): 13.7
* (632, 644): 10.5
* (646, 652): 13.3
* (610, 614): 19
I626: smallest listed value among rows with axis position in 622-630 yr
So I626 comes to 13.1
